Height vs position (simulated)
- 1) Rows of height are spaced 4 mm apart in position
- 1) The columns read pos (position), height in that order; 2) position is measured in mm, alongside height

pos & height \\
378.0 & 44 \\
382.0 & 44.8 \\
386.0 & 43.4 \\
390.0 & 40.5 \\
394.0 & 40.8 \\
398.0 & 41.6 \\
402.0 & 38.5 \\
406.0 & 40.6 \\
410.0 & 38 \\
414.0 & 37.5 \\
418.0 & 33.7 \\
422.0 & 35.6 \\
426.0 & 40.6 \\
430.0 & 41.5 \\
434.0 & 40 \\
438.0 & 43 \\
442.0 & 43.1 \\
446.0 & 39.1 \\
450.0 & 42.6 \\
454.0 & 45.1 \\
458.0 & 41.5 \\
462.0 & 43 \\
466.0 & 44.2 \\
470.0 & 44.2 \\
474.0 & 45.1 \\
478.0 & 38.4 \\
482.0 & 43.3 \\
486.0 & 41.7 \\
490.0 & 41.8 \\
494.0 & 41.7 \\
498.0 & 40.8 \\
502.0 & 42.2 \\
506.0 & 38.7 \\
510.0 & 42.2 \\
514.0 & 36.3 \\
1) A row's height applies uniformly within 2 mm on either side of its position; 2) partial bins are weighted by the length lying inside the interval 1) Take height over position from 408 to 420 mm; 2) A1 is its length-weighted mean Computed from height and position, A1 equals 36.4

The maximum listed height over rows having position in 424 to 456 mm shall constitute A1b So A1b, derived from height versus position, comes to 45.1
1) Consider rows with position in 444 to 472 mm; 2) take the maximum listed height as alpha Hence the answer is 45.1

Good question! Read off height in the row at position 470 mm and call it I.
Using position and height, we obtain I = 44.2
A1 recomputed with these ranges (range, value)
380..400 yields 42.2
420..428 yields 38.1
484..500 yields 41.5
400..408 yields 39.5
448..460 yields 43.1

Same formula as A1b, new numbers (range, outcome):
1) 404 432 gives 41.5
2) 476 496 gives 43.3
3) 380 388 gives 44.8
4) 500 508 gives 42.2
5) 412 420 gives 37.5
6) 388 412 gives 41.6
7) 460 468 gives 44.2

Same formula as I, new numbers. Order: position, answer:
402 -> 38.5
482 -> 43.3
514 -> 36.3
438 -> 43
